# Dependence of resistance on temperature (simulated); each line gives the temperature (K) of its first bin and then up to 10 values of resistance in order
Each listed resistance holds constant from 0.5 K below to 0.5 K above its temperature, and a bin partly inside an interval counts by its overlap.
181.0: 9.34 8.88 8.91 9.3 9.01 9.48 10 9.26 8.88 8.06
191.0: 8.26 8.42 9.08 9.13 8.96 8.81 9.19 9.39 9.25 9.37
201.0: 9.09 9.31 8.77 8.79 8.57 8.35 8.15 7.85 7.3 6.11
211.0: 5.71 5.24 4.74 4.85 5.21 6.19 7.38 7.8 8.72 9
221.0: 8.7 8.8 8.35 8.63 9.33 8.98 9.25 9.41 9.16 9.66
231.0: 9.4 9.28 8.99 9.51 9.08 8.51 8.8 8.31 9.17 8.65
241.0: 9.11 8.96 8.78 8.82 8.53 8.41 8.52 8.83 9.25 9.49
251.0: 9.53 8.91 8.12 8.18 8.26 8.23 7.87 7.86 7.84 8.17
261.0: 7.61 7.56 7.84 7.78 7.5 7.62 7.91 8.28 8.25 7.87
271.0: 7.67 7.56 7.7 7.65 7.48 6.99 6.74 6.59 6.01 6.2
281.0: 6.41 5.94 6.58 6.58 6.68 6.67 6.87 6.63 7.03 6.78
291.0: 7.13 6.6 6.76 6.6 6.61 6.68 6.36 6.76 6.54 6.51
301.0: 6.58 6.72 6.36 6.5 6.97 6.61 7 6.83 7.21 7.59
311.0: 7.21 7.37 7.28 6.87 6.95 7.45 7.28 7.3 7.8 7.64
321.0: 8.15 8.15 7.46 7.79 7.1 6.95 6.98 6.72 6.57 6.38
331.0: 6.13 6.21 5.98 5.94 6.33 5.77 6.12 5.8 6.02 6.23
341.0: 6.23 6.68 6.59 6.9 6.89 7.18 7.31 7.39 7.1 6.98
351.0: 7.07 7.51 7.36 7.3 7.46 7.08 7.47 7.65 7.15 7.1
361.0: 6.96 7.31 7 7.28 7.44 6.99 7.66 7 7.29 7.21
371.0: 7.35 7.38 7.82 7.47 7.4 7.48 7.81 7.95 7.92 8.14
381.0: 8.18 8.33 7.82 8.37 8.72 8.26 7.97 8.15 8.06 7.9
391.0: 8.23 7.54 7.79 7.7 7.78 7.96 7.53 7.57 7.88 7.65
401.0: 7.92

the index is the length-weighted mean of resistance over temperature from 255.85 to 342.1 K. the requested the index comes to 6.99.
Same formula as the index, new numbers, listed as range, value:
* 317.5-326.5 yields 7.59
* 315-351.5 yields 6.85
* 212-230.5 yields 7.93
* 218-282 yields 8.3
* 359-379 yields 7.37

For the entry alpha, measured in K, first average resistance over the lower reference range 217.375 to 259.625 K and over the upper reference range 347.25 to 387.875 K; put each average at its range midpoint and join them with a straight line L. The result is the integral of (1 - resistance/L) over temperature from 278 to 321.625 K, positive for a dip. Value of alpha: 7.1 K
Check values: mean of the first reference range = 8.78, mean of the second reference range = 7.53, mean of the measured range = 6.85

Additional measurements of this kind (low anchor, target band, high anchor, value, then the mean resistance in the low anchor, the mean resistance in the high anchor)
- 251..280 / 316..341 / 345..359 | 2.1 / 7.72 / 7.28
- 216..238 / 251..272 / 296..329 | 0.3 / 8.82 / 7.08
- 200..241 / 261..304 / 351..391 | 5.2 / 8.2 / 7.61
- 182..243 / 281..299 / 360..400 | 3.2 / 8.47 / 7.7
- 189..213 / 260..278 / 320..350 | -0.4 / 8.25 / 6.75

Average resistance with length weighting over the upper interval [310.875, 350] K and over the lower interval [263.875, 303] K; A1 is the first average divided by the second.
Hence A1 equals 1.0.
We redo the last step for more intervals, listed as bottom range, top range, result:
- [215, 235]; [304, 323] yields 0.84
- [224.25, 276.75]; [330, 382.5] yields 0.84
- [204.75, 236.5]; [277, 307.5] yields 0.83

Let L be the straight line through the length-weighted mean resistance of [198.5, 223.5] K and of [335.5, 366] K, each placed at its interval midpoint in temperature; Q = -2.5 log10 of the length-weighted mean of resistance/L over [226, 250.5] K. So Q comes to -0.19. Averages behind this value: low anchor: 7.66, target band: 8.99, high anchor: 6.95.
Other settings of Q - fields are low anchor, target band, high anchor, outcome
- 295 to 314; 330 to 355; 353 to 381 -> 0.09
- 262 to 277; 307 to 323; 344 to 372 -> 0.01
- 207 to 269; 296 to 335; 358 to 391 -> 0.14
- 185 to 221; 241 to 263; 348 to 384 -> -0.07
